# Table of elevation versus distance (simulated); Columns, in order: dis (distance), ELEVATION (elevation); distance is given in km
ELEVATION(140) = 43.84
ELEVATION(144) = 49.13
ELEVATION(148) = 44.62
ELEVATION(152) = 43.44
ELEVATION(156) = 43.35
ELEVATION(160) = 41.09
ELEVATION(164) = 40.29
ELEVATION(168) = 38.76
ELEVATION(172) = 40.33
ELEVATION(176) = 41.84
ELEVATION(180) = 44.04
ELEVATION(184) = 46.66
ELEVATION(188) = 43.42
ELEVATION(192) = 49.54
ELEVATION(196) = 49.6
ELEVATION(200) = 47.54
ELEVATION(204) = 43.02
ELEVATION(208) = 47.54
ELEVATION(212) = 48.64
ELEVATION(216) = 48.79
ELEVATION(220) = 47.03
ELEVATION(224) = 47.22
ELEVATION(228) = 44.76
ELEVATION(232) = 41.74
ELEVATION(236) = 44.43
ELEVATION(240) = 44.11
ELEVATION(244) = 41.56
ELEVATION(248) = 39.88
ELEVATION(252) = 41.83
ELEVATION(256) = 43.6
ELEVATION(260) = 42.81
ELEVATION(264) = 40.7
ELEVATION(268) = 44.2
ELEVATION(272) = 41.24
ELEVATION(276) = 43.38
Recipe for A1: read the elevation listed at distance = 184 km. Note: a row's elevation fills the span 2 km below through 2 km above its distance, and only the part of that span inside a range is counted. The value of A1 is 46.66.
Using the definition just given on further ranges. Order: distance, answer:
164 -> 40.29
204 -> 43.02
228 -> 44.76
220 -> 47.03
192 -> 49.54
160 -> 41.09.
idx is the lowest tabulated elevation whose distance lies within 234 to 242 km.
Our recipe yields 44.11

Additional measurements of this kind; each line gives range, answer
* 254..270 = 40.7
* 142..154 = 43.44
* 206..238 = 41.74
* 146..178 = 38.76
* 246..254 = 39.88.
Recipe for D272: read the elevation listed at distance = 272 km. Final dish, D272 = 41.24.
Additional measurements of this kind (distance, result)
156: 43.35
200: 47.54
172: 40.33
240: 44.11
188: 43.42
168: 38.76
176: 41.84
